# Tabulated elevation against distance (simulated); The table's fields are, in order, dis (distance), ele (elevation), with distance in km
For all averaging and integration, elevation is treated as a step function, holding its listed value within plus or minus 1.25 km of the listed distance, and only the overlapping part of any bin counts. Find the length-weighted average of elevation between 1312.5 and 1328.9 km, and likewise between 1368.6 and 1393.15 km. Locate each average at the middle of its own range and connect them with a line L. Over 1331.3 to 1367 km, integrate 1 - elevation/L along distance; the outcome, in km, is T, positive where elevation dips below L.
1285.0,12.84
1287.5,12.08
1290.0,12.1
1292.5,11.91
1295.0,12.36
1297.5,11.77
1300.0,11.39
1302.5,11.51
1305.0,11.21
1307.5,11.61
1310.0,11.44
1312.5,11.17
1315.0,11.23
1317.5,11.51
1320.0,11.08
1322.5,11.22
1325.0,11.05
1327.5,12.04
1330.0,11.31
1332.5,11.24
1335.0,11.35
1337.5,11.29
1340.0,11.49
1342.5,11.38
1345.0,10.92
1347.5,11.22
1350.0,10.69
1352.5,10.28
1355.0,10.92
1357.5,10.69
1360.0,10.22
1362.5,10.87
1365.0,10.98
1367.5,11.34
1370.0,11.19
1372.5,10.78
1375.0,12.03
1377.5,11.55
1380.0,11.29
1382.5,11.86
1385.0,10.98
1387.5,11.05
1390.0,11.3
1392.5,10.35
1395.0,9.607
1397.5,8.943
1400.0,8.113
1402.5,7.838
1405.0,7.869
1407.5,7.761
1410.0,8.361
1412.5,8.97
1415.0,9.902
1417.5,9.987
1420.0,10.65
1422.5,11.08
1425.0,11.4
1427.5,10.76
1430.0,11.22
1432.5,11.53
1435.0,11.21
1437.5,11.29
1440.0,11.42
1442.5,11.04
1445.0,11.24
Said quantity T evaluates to 1.0 km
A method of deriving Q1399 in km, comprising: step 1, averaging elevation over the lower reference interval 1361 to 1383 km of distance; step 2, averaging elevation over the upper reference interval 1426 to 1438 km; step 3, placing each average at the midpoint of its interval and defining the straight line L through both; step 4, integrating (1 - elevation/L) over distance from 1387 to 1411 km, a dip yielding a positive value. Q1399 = 4.7 km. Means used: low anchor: 11.3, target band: 9.07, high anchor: 11.2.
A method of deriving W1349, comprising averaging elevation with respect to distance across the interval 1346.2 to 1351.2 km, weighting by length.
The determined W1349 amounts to 11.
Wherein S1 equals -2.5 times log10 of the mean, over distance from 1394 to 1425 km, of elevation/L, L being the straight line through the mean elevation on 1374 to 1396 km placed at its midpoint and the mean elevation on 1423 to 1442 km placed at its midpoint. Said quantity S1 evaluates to 0.21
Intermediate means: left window 11.1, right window 11.2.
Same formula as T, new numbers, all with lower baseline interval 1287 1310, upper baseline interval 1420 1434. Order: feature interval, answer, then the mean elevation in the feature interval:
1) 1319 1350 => 0.80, 11.3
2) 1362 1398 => 1.21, 11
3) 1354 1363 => 0.64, 10.7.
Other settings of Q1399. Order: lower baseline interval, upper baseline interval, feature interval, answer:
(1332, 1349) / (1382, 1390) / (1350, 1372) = 0.9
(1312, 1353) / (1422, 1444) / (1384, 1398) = 1.0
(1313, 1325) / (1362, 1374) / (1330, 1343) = -0.2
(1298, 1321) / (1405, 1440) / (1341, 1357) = 0.1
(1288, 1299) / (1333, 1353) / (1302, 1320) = 0.5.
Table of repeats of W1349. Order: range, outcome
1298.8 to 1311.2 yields 11.4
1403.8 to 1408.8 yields 7.82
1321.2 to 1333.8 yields 11.4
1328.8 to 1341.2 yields 11.3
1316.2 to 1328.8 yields 11.4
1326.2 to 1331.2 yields 11.7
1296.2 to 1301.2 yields 11.6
